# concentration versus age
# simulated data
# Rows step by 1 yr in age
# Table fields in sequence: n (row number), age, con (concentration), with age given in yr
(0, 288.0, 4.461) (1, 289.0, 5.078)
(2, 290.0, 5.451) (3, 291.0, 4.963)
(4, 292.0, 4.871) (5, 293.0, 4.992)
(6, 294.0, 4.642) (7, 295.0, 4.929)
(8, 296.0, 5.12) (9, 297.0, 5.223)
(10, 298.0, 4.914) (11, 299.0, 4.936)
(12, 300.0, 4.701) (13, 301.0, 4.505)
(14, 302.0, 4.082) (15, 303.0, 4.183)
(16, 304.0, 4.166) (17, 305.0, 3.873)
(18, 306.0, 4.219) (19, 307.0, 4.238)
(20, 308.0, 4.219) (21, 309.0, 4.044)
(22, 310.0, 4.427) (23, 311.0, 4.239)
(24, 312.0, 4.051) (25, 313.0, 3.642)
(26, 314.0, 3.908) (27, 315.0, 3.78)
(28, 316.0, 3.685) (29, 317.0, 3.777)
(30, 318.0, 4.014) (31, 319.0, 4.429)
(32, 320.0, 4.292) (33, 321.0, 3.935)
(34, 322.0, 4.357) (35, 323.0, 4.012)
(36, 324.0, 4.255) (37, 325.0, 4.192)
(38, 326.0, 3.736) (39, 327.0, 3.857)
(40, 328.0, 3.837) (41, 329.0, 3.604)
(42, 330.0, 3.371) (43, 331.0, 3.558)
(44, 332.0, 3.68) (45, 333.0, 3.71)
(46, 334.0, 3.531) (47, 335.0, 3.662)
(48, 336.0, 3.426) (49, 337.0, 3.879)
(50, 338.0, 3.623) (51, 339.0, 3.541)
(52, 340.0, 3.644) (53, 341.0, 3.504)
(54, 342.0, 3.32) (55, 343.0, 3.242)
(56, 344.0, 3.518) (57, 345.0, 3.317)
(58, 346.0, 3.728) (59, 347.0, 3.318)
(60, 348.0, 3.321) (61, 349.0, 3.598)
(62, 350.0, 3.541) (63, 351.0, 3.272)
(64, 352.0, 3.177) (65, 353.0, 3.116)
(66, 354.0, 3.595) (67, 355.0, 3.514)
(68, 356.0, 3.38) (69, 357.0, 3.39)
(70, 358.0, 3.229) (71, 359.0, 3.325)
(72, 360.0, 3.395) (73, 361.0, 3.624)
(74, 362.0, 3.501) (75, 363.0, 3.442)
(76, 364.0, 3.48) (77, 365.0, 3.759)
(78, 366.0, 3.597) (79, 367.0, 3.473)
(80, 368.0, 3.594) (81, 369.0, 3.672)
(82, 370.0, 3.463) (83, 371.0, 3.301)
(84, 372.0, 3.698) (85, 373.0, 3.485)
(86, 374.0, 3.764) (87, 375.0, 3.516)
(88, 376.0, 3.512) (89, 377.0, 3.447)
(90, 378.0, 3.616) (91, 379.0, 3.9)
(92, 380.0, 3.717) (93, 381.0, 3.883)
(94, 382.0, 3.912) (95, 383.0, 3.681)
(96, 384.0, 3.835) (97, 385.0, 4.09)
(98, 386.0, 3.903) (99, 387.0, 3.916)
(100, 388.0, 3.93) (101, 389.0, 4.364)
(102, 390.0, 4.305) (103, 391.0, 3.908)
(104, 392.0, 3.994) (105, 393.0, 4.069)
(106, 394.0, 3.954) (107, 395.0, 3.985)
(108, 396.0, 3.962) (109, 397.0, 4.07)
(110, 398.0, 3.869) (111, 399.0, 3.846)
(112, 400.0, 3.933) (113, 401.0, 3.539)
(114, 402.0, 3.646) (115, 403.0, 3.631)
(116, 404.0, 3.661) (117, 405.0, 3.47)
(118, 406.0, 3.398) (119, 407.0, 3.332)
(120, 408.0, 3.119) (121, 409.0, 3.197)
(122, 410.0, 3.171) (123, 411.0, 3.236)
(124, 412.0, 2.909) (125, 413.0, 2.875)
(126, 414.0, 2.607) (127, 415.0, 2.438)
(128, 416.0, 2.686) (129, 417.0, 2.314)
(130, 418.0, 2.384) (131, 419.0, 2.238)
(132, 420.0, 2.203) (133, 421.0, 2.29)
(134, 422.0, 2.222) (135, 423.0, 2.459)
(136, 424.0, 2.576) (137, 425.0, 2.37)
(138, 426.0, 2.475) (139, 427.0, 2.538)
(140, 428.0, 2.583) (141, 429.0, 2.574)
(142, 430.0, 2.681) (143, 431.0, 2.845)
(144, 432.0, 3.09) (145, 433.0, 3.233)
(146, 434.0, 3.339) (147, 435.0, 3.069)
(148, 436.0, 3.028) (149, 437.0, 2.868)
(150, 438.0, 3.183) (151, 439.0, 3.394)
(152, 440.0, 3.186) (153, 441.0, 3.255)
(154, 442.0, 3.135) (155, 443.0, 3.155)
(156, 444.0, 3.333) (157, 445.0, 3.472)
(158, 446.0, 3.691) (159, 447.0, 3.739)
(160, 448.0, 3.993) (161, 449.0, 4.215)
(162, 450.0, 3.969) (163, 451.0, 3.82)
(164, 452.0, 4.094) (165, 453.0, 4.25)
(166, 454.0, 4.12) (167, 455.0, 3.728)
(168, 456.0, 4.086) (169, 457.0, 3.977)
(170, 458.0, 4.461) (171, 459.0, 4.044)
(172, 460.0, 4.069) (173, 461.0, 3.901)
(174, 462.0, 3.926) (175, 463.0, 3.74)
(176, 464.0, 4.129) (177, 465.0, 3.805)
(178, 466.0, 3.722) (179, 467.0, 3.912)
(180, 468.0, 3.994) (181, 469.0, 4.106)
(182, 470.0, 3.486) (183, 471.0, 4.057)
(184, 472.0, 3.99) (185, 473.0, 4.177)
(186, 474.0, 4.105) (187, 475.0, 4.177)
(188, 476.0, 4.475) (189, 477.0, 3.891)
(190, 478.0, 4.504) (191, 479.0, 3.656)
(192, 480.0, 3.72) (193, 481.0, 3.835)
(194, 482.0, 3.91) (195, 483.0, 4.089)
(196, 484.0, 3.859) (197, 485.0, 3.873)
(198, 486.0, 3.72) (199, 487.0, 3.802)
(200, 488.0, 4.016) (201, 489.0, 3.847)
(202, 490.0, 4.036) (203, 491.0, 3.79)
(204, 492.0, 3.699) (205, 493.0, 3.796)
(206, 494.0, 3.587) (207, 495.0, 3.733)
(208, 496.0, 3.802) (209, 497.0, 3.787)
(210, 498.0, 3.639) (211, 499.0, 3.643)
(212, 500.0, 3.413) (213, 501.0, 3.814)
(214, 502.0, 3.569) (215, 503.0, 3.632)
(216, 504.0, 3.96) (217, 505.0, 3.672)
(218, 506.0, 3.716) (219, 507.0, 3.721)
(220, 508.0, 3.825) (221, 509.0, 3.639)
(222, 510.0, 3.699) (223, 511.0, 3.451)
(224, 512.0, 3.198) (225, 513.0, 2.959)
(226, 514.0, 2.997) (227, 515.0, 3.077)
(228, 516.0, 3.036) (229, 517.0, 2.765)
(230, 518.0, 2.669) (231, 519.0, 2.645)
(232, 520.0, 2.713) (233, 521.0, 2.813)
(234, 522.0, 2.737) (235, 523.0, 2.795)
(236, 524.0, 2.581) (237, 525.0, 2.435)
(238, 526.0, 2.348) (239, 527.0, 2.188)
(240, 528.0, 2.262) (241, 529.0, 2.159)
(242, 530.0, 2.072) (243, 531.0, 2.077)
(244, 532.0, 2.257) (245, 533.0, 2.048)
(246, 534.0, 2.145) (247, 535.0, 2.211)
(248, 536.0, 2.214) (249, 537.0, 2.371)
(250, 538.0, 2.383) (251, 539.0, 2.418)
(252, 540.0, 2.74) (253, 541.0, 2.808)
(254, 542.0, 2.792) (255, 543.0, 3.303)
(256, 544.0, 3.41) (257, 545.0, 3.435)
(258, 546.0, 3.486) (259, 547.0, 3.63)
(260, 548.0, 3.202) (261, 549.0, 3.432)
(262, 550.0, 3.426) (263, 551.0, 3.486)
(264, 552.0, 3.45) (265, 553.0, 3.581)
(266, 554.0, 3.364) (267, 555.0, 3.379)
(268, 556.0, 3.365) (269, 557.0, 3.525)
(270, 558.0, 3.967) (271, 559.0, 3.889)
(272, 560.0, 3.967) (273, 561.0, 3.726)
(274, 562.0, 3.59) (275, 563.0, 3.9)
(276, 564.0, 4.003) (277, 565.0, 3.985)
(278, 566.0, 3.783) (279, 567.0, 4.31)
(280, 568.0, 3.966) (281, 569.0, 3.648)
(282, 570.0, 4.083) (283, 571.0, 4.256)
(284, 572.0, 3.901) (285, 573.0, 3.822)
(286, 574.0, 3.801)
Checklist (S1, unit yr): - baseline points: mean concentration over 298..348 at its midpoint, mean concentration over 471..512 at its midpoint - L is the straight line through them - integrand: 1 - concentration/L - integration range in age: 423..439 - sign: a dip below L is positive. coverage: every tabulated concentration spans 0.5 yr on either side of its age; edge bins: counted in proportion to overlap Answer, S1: 4.22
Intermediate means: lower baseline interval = 3.9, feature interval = 2.84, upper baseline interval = 3.83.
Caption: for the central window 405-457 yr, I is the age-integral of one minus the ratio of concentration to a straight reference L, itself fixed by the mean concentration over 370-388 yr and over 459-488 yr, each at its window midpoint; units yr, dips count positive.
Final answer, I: 10.0 yr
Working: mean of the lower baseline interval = 3.72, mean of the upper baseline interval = 3.95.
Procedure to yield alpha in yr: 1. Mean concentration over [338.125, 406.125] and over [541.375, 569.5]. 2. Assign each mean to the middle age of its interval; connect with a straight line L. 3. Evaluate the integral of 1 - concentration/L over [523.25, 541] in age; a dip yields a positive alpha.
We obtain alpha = 6.4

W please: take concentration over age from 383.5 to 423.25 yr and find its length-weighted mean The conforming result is 3.38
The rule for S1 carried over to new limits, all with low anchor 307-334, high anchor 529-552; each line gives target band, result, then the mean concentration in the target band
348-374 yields 1.8 yr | 3.47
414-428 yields 4.1 yr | 2.41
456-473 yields -4.2 yr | 3.97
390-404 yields -1.3 yr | 3.88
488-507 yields -4.5 yr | 3.74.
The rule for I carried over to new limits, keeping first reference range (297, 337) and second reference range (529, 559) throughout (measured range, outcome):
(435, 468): -3.2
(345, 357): 1.5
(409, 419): 2.4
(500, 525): -0.8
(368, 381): 0.6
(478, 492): -2.7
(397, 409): 0.1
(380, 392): -0.8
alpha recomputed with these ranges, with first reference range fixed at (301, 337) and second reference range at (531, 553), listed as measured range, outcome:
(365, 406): -1.6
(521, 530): 1.6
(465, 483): -4.3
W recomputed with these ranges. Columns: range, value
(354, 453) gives 3.38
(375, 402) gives 3.88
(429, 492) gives 3.74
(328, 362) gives 3.48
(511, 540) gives 2.54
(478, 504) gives 3.79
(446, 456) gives 3.98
